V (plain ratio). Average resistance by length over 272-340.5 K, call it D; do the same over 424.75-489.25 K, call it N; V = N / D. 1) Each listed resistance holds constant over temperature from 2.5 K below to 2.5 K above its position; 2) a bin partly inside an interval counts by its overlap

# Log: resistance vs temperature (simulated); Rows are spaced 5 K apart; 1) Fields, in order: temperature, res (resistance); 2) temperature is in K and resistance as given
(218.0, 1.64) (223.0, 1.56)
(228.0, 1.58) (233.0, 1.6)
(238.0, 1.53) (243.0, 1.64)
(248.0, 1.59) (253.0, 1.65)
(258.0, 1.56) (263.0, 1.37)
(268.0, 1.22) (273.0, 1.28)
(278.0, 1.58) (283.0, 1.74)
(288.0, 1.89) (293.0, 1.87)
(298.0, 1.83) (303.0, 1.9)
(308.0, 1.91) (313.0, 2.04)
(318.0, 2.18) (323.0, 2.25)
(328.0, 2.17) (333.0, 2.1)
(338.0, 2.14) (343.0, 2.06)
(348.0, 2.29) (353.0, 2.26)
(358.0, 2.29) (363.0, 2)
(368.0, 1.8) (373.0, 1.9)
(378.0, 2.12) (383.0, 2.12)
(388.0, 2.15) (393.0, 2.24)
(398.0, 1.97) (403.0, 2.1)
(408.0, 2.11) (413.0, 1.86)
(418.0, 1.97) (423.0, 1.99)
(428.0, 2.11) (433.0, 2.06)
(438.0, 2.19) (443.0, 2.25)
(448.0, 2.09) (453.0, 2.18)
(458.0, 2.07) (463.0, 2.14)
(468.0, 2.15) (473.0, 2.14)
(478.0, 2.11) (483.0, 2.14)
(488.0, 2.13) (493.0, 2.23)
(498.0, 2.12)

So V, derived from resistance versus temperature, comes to 1.1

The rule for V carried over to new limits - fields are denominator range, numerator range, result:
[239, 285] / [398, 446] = 1.37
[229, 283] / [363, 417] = 1.34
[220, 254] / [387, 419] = 1.29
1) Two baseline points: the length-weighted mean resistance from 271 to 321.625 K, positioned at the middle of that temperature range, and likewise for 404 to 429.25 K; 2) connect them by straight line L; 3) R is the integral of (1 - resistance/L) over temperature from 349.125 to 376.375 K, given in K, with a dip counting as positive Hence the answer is -1.9 K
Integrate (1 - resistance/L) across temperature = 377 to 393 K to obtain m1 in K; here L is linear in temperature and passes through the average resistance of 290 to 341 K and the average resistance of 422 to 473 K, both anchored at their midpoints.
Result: -0.5 K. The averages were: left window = 2.04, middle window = 2.15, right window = 2.13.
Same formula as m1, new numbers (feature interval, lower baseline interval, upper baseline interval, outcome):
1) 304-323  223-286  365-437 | -3.5 K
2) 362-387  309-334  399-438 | 1.0 K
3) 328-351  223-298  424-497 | -4.4 K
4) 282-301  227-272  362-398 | -1.8 K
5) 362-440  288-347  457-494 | 1.8 K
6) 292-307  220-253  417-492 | -1.1 K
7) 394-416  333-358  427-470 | 1.4 K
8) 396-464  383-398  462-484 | 2.0 K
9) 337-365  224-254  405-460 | -4.5 K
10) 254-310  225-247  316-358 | 6.6 K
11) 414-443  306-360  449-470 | 0.9 K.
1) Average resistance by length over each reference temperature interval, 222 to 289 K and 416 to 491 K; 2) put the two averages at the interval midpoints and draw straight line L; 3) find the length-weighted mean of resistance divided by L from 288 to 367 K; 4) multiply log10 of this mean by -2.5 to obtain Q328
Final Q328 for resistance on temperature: -0.18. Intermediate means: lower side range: 1.55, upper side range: 2.12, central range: 2.07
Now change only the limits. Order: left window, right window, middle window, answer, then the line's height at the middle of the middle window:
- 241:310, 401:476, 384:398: -0.10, 1.96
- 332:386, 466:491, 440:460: -0.01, 2.13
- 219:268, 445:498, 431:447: -0.06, 2.05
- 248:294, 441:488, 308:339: -0.23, 1.72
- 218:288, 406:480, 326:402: -0.13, 1.87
